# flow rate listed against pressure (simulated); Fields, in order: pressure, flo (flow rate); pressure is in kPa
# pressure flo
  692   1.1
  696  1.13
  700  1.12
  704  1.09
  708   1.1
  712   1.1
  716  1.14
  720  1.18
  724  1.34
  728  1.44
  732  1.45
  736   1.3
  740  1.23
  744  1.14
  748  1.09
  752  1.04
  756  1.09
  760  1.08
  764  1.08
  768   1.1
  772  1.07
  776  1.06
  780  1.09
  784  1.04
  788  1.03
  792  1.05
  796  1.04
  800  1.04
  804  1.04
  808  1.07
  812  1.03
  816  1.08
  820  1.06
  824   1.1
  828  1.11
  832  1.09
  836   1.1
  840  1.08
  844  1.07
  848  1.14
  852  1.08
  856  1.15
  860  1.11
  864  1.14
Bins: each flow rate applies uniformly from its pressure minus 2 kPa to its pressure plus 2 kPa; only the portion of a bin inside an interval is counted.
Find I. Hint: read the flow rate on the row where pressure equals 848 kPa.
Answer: 1.14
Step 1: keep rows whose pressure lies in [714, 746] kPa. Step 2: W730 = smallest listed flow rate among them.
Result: 1.14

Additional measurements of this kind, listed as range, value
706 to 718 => 1.1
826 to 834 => 1.09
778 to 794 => 1.03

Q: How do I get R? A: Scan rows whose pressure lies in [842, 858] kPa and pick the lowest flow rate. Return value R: 1.07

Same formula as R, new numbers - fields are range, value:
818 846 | 1.06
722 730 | 1.34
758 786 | 1.04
